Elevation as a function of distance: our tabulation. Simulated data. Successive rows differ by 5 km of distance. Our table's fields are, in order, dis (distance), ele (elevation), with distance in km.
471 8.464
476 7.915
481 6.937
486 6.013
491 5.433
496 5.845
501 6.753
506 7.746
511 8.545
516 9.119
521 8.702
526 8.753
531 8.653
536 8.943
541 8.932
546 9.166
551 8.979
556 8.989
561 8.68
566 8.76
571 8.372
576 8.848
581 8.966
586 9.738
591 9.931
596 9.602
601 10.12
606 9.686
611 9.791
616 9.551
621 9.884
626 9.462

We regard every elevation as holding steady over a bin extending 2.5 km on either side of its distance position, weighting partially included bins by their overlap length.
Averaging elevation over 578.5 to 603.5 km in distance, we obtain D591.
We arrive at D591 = 9.67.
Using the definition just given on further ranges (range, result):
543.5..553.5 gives 9.07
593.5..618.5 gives 9.75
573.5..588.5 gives 9.18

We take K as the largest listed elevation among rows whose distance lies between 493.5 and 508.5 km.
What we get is 7.746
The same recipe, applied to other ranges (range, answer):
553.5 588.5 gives 9.738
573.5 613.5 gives 10.12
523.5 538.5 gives 8.943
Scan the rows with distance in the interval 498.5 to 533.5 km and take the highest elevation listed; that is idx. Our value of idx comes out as 9.119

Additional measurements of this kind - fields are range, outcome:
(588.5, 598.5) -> 9.931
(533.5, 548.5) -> 9.166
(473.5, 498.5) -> 7.915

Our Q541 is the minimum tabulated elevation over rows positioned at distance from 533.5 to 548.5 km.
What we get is 8.932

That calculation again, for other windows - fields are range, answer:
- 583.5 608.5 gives 9.602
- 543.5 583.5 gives 8.372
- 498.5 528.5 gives 6.753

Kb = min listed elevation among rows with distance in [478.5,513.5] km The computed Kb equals 5.433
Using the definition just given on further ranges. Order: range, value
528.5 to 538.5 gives 8.653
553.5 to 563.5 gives 8.68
